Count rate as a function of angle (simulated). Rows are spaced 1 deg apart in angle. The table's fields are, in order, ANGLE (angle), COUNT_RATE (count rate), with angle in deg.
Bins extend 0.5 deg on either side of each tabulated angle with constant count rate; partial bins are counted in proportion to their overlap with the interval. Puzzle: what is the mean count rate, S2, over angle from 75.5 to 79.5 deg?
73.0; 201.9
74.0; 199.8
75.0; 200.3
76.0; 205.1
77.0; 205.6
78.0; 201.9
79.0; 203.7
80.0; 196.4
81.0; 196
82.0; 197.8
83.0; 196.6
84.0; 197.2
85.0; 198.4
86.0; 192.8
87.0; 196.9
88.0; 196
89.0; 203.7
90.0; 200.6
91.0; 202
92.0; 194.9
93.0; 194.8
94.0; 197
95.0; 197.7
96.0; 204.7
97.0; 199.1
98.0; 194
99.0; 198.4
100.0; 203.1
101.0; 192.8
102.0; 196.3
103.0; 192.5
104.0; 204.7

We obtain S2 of 204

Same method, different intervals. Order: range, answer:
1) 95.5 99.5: 199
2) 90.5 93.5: 197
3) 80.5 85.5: 197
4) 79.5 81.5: 196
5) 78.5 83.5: 198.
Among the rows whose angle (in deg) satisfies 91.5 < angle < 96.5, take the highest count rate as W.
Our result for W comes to 204.7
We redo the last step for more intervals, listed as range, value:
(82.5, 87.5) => 198.4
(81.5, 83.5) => 197.8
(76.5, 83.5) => 205.6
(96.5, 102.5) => 203.1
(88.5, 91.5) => 203.7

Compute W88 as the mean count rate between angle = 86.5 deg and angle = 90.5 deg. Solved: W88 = 199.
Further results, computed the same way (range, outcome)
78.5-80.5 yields 200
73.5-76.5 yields 202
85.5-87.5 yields 195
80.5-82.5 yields 197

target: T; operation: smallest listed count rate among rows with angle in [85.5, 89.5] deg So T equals 192.8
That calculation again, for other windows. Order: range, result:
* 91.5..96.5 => 194.8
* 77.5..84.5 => 196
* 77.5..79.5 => 201.9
